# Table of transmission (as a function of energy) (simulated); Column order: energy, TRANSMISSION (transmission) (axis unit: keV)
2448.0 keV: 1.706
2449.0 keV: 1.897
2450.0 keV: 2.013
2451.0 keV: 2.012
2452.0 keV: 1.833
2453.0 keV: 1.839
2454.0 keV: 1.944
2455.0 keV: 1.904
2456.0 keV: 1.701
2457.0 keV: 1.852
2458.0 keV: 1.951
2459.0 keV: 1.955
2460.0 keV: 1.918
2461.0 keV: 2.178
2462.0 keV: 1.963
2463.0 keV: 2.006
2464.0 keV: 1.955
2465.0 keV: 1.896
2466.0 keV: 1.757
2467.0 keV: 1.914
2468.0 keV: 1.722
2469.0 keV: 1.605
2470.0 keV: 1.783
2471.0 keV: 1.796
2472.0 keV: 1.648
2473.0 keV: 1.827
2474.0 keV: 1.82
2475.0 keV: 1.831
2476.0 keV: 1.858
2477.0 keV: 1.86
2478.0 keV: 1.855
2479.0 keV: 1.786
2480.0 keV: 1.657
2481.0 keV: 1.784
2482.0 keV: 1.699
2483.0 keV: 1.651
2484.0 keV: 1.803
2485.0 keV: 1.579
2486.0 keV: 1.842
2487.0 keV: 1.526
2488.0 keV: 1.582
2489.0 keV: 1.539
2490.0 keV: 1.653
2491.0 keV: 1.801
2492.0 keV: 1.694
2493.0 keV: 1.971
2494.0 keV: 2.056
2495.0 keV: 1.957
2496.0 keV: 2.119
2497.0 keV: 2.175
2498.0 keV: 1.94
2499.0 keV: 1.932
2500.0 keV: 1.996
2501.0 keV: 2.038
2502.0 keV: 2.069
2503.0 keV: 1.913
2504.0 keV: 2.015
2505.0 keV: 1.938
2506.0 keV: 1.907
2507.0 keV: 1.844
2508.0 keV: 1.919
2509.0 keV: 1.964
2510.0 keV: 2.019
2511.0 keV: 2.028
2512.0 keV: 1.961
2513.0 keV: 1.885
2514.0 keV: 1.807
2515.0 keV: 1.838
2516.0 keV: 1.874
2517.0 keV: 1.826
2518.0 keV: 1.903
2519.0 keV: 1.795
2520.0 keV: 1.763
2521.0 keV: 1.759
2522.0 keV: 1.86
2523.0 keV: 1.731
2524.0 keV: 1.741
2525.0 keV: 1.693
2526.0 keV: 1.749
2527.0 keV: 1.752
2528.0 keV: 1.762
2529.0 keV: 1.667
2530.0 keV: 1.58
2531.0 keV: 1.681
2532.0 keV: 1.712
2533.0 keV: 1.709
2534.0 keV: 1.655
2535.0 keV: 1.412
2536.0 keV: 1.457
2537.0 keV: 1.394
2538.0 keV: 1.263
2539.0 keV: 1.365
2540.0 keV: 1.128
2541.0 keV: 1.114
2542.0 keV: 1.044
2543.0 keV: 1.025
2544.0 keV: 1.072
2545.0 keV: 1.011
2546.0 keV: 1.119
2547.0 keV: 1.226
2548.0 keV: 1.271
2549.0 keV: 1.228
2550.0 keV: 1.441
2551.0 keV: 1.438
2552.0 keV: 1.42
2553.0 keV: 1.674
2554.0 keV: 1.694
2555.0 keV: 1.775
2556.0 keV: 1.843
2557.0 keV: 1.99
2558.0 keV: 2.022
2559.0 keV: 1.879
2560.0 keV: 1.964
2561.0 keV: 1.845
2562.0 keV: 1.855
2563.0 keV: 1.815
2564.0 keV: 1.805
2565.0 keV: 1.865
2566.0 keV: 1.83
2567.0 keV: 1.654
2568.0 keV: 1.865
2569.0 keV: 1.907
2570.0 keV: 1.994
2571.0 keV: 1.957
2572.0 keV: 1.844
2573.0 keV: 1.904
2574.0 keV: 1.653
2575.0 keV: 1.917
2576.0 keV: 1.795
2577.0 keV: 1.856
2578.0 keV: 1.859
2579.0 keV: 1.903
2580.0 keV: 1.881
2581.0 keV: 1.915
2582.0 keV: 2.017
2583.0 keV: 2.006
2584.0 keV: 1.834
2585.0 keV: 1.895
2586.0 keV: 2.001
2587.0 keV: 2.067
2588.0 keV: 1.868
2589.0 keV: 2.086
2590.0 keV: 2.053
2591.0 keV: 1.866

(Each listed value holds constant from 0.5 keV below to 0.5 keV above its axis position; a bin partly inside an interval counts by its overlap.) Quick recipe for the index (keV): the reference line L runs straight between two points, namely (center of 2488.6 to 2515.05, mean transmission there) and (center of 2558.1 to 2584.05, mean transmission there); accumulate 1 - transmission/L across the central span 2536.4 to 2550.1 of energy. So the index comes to 5.11 keV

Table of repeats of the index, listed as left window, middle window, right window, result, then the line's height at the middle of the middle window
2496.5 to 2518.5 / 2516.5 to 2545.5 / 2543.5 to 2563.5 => 3.7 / 1.76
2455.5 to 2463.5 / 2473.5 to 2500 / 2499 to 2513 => 2.0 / 1.96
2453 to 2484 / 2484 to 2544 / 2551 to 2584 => 3.3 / 1.84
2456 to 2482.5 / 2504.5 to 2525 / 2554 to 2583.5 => -0.1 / 1.85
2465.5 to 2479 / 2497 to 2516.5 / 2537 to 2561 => -3.7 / 1.63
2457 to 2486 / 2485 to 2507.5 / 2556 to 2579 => -0.5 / 1.84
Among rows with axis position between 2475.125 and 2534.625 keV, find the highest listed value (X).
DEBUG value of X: 2.175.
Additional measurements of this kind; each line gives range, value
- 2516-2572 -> 2.022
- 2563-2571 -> 1.994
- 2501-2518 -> 2.069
